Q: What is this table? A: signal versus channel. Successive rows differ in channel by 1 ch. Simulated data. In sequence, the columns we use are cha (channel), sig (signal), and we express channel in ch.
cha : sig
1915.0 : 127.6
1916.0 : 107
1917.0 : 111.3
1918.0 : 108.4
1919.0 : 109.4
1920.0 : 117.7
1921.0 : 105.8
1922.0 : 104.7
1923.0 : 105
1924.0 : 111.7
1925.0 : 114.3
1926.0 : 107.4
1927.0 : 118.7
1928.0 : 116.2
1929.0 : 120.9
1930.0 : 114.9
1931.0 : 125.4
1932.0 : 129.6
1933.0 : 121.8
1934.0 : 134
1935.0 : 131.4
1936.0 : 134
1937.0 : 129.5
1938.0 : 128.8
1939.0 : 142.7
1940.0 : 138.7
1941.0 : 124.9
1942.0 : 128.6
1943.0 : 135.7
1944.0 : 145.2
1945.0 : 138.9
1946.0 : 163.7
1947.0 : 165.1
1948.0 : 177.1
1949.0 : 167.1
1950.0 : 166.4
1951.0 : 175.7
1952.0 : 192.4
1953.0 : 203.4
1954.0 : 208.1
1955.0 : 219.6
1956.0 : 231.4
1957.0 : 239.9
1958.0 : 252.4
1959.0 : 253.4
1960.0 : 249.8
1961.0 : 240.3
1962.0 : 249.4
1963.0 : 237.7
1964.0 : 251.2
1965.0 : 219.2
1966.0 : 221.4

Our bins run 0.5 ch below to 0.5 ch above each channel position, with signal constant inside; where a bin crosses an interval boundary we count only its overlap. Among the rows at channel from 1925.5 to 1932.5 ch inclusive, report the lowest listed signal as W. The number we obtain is 107.4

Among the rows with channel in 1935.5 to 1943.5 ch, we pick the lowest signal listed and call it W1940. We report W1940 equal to 124.9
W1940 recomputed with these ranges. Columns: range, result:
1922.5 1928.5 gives 105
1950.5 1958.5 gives 175.7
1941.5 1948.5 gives 128.6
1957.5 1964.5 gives 237.7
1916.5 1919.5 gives 108.4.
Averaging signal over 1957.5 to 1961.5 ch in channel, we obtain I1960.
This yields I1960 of 249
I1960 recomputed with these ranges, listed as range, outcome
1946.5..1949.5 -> 170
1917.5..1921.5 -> 110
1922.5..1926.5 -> 110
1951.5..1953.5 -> 198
